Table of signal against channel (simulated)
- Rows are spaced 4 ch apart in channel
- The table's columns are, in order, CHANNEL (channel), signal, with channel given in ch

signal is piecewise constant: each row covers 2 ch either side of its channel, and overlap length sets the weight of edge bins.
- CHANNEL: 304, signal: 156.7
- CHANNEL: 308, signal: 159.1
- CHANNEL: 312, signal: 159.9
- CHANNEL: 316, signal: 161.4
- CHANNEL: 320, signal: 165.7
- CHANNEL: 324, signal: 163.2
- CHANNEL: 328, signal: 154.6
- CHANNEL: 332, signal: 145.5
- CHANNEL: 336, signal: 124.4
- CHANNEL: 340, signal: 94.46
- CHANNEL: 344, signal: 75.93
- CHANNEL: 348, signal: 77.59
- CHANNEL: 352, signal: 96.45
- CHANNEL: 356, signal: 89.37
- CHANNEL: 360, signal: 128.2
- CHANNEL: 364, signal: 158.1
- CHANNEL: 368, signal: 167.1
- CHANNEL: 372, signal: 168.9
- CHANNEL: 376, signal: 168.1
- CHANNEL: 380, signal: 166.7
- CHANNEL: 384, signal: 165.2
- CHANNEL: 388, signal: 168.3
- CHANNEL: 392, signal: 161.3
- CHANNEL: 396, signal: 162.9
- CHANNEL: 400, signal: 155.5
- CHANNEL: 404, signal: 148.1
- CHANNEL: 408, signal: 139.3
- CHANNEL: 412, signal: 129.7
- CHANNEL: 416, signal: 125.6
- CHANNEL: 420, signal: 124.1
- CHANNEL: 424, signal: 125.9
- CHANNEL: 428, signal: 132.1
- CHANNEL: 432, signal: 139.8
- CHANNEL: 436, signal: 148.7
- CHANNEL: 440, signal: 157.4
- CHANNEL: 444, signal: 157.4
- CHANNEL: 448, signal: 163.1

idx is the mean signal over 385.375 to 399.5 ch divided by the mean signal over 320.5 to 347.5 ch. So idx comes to 1.30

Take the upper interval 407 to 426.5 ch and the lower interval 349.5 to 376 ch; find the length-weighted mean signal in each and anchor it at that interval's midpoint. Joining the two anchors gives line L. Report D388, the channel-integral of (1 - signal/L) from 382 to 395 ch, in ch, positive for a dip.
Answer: -3.2 ch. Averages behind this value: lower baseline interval 136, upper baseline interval 128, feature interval 165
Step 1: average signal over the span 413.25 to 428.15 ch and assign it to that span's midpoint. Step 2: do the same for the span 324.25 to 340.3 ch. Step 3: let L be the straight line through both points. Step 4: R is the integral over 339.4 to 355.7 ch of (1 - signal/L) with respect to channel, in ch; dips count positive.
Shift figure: 5.97 ch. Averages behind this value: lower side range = 137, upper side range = 126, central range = 85.7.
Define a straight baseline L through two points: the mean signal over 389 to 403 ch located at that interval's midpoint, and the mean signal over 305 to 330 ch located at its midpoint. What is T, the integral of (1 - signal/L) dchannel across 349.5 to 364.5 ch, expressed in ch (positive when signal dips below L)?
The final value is 4.4 ch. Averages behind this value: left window 160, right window 160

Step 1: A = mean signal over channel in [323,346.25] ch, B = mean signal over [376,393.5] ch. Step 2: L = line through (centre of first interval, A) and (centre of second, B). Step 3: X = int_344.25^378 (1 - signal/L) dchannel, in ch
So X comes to 4.4 ch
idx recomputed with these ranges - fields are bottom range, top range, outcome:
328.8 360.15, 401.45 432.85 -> 1.27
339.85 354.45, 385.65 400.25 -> 1.91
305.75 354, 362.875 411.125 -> 1.22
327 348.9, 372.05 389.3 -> 1.49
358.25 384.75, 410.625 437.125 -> 0.82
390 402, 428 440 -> 0.90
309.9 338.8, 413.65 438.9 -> 0.88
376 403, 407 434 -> 0.80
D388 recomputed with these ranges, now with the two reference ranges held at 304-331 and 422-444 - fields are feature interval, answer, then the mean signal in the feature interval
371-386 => -1.6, 167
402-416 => 0.8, 137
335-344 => 3.2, 100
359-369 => 0.1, 152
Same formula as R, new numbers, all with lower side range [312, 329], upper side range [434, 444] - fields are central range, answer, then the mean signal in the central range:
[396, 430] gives 4.14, 137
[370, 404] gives -1.38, 164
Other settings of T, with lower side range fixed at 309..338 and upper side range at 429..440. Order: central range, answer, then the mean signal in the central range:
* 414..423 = 1.3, 125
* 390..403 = -0.9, 159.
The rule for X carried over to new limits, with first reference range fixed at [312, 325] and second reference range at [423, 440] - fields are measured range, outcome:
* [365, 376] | -1.1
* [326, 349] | 6.6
